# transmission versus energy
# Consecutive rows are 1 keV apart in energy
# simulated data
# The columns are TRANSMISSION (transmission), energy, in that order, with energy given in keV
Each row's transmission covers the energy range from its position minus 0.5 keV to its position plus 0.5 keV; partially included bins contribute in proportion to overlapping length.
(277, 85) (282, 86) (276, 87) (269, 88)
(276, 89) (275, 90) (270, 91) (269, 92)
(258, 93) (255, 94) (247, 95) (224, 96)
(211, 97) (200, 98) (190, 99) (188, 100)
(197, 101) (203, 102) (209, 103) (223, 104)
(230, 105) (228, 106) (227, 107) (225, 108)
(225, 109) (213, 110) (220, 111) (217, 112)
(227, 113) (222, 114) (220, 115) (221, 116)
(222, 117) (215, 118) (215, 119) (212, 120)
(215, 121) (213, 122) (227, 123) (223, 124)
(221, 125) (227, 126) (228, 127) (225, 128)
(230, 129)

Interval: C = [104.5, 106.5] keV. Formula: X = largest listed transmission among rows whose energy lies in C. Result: 230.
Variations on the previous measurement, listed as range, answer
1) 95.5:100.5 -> 224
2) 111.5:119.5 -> 227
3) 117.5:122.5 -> 215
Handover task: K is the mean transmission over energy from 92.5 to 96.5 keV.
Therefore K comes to 246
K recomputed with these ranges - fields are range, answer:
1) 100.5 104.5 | 208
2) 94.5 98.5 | 220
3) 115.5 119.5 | 218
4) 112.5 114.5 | 224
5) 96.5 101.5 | 197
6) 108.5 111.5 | 219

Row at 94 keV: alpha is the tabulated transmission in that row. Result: 255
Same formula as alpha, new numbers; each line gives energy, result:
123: 227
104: 223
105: 230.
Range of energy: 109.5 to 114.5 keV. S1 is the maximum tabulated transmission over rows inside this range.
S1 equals 227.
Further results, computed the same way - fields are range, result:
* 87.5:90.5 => 276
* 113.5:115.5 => 222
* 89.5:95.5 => 275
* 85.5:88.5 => 282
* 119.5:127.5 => 228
